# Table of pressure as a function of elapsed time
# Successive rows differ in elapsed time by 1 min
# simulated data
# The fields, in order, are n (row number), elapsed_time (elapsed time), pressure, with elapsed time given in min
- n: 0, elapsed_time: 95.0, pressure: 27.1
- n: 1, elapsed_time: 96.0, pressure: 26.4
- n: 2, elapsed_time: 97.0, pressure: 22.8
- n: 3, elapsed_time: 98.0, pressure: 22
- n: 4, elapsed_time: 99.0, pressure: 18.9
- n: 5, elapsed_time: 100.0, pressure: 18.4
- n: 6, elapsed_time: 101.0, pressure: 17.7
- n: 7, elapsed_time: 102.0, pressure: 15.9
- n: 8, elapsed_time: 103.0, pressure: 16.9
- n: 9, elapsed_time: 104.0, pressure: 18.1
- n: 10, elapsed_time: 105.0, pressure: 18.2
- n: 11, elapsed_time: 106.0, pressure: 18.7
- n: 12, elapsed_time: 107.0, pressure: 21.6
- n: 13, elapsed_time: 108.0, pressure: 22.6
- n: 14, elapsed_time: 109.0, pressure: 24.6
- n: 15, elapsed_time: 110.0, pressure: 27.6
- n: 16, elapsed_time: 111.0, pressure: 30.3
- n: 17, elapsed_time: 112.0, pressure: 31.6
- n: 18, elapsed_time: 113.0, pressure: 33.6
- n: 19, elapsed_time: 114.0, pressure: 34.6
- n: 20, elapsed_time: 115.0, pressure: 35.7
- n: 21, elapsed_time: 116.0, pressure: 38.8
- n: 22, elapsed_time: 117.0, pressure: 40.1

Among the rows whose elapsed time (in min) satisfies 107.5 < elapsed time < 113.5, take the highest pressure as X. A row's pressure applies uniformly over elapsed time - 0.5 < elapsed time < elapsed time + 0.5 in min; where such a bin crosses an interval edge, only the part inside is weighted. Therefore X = 33.6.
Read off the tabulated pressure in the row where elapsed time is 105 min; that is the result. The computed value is 18.2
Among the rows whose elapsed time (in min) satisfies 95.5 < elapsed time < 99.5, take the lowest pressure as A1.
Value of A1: 18.9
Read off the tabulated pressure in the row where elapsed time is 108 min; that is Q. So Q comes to 22.6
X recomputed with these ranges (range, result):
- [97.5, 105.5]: 22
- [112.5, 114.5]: 34.6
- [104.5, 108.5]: 22.6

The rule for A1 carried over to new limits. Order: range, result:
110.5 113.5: 30.3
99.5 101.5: 17.7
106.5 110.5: 21.6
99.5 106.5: 15.9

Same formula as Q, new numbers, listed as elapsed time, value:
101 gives 17.7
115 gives 35.7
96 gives 26.4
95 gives 27.1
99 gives 18.9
